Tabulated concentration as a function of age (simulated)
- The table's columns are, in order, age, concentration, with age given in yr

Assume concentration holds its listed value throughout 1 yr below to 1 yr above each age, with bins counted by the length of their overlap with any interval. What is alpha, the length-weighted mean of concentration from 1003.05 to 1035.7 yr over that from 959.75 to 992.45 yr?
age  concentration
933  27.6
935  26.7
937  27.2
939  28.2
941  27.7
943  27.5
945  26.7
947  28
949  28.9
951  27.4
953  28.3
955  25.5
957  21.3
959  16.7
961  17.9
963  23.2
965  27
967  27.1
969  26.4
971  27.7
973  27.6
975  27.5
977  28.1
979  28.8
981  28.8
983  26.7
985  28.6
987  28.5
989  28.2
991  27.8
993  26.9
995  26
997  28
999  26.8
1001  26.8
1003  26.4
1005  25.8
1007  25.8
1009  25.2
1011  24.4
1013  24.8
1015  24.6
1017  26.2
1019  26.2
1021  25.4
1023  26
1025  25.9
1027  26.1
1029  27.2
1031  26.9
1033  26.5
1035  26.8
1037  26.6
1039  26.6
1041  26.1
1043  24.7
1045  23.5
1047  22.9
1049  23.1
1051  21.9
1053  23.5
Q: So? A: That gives 1.0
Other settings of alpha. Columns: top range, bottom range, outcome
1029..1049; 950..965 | 1.10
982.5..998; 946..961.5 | 1.13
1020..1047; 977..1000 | 0.93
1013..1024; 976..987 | 0.91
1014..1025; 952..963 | 1.17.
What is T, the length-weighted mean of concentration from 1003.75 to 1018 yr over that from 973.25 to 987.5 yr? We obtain 0.90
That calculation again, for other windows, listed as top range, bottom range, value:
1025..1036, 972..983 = 0.95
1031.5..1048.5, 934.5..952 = 0.92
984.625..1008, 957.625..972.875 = 1.13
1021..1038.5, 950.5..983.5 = 1.03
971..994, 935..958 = 1.04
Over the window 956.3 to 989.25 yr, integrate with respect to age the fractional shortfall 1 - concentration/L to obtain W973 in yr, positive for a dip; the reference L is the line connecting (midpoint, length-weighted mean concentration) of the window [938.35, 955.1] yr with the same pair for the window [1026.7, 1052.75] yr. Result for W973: 1.3 yr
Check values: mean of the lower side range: 27.7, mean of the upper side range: 25.2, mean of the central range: 25.9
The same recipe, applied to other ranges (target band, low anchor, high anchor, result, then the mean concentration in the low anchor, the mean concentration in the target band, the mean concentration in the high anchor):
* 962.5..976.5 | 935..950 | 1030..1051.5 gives 0.1 yr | 27.7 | 26.8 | 25.1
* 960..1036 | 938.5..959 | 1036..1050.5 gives -2.8 yr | 26.4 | 26.4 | 24.7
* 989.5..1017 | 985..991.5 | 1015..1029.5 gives 1.1 yr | 28.3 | 26.1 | 26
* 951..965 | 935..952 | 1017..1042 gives 2.3 yr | 27.6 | 22.9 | 26.4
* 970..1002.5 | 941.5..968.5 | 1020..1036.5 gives -2.6 yr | 25.1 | 27.7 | 26.4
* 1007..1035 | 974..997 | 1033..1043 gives 1.0 yr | 27.8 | 25.8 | 26.3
